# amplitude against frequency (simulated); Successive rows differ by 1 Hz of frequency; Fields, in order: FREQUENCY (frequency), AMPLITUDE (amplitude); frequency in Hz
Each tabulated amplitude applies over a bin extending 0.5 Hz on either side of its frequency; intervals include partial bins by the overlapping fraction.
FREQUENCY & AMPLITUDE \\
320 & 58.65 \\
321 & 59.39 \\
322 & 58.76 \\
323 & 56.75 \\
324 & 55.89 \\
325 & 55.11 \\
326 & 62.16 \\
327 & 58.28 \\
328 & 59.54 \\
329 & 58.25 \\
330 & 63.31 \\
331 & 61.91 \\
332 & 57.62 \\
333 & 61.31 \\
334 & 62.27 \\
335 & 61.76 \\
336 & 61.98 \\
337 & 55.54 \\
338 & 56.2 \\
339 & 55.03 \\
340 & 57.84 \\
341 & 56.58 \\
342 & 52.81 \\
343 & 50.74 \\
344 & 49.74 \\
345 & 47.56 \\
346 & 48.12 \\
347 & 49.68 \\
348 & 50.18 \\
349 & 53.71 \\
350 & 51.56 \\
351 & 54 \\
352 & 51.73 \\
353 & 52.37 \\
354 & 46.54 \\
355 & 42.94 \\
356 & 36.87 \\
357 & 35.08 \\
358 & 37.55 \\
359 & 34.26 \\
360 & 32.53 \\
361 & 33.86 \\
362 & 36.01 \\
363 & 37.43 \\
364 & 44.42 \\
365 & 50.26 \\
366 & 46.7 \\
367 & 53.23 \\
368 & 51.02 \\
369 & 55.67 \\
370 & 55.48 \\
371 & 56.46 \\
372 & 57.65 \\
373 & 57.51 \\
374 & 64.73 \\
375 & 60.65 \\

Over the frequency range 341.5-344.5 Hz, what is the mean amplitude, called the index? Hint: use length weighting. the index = 51.1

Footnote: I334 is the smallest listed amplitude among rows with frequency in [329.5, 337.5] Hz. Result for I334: 55.54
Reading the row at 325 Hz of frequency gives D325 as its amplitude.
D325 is 55.11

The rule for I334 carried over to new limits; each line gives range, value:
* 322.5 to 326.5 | 55.11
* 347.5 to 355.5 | 42.94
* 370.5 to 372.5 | 56.46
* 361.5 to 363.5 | 36.01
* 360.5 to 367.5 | 33.86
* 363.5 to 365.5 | 44.42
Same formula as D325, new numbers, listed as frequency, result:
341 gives 56.58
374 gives 64.73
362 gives 36.01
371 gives 56.46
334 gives 62.27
